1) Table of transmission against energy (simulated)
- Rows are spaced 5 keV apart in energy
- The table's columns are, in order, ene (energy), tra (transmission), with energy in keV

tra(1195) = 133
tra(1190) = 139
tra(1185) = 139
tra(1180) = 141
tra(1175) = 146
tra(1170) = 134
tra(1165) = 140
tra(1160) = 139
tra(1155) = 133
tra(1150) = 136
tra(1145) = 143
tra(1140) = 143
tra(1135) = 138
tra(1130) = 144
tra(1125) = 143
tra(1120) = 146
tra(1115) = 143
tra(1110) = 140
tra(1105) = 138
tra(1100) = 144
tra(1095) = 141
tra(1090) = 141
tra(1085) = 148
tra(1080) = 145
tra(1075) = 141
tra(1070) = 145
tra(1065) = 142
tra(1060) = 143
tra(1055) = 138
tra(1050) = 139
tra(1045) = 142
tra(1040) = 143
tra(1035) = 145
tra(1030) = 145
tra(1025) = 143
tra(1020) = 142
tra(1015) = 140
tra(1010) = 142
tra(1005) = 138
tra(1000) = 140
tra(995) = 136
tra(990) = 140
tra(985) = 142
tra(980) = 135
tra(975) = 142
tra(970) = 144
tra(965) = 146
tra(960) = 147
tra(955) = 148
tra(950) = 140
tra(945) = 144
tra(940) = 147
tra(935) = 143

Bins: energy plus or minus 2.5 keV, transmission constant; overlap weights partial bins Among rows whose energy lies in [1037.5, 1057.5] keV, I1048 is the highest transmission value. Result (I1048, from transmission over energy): 143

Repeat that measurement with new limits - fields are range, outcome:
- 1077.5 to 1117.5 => 148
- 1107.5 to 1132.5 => 146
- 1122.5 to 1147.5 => 144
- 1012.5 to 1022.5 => 142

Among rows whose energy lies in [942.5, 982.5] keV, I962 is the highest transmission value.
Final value 148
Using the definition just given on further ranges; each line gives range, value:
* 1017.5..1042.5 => 145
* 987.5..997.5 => 140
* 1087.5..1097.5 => 141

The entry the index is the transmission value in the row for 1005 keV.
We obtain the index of 138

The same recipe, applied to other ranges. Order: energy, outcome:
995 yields 136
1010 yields 142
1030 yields 145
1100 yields 144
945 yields 144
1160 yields 139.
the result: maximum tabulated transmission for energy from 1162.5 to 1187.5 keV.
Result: 146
